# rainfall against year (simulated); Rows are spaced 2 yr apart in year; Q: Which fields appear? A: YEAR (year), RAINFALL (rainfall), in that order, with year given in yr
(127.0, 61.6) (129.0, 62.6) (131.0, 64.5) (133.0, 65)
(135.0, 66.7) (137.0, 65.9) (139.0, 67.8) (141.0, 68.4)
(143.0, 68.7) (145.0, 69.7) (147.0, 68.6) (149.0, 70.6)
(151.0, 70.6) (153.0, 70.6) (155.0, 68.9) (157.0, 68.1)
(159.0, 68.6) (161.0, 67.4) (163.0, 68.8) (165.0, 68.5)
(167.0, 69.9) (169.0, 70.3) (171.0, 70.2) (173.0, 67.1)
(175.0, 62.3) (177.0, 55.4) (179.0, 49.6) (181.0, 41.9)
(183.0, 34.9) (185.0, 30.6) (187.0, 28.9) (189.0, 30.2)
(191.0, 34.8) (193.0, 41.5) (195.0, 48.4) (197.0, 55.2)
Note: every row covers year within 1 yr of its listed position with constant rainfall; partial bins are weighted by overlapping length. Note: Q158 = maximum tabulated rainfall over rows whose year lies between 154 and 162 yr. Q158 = 68.9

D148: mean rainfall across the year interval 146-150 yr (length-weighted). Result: 69.6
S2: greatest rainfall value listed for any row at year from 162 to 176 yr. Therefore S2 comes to 70.3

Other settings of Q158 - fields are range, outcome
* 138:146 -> 69.7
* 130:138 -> 66.7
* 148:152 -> 70.6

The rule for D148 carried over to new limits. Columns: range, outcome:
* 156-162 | 68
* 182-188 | 31.5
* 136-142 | 67.4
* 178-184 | 42.1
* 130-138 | 65.5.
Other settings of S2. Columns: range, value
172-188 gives 67.1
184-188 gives 30.6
